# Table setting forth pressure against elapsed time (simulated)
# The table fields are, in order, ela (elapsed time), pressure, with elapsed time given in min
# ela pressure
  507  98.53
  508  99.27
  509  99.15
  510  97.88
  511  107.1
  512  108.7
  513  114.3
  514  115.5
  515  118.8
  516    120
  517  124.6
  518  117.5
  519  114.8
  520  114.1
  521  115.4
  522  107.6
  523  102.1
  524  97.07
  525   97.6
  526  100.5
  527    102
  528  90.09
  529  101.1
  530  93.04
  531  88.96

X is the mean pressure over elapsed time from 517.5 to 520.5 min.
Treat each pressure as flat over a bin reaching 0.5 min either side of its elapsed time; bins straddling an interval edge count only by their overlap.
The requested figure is 115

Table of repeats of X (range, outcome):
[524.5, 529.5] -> 98.3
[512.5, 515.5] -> 116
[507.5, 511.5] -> 101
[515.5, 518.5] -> 121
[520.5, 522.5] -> 112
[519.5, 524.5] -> 107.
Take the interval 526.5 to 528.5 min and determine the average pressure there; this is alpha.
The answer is 96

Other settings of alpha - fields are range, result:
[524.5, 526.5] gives 99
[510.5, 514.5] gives 111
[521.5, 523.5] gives 105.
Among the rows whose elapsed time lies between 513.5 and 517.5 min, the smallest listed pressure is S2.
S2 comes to 115.5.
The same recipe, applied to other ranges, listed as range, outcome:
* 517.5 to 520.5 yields 114.1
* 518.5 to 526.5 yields 97.07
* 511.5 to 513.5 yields 108.7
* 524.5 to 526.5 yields 97.6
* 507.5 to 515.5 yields 97.88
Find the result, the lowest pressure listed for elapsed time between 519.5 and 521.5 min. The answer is 114.1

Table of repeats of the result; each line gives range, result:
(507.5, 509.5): 99.15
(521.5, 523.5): 102.1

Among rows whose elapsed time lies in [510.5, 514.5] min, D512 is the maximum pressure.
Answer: 115.5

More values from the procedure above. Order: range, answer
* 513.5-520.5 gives 124.6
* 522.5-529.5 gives 102.1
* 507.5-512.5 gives 108.7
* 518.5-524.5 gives 115.4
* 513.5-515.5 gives 118.8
